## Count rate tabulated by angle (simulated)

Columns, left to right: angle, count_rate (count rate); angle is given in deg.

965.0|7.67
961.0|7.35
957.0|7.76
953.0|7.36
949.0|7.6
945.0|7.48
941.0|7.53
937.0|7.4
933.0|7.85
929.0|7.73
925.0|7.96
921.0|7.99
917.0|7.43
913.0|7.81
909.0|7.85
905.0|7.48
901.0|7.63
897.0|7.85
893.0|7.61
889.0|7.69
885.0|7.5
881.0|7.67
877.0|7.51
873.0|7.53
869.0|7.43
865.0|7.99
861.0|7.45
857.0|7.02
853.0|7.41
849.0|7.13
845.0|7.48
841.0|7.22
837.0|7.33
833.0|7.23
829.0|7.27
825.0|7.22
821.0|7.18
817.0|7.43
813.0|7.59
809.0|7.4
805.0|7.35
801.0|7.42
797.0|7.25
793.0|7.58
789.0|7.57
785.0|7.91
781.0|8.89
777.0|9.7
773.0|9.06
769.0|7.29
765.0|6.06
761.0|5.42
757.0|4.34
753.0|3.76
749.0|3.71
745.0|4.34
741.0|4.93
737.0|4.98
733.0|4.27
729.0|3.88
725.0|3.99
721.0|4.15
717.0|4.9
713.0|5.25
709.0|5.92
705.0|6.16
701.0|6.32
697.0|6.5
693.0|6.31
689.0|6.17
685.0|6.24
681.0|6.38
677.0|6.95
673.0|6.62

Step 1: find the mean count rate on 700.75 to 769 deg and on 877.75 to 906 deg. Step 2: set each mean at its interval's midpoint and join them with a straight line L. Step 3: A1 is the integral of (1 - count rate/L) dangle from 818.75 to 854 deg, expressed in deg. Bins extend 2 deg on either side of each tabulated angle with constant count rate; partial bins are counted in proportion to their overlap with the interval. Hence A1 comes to -3.3 deg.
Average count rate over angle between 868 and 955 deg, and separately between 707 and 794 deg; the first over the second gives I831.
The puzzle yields 1.32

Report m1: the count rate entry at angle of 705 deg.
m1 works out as 6.16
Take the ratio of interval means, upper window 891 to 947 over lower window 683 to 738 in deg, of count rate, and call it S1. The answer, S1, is 1.43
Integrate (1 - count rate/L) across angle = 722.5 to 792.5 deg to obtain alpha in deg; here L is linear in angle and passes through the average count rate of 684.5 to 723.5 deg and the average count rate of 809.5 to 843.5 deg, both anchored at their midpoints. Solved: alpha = 6.3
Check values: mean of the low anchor 5.75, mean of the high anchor 7.32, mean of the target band 5.91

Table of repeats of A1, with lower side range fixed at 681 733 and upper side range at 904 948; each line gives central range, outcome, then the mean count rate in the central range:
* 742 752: 3.0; 4.09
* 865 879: -0.8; 7.56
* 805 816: -1.6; 7.46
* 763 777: -3.8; 7.79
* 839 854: -0.9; 7.3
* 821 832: -0.9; 7.23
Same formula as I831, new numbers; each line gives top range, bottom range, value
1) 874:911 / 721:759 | 1.80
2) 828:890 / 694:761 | 1.52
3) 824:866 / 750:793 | 1.05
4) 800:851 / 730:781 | 1.27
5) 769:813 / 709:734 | 1.76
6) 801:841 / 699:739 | 1.47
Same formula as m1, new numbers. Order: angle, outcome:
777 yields 9.7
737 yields 4.98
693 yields 6.31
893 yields 7.61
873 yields 7.53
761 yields 5.42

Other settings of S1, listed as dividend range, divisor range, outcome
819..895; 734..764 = 1.63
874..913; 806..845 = 1.04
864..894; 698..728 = 1.45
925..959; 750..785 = 1.12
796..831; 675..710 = 1.16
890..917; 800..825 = 1.04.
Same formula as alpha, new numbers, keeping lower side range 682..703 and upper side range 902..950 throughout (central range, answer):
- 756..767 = 2.2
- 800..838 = -1.6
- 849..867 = -0.4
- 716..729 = 4.5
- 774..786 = -3.7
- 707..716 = 1.3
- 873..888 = -0.3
